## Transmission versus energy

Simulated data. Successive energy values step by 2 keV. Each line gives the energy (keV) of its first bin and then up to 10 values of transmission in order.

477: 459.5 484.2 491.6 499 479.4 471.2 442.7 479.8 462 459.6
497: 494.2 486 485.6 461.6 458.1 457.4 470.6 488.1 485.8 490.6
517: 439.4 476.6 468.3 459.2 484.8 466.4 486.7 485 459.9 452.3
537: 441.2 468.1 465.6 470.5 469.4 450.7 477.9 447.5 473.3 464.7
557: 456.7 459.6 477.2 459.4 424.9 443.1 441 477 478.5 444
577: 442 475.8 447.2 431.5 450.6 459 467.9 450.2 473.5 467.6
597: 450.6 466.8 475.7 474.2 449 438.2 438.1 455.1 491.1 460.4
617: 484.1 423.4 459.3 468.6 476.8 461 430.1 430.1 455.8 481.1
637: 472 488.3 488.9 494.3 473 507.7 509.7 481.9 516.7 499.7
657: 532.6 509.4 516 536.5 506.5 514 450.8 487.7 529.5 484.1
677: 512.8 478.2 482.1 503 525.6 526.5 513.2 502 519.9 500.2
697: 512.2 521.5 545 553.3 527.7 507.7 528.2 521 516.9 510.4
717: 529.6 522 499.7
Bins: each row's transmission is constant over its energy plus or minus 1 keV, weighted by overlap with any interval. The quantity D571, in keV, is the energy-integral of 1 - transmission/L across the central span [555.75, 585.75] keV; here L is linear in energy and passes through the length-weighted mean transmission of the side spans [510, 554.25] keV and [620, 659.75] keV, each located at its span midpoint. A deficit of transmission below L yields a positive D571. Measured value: 1.22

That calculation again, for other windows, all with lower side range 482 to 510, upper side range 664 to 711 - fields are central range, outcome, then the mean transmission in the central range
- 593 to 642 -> 3.4 keV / 462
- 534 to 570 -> 1.9 keV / 458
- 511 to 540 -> 0.5 keV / 470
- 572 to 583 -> 0.7 keV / 455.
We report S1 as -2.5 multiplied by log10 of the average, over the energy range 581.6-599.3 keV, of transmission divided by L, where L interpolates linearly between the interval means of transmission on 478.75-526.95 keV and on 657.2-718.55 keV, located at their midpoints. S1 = 0.08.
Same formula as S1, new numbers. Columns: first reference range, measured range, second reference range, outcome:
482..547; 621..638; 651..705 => 0.09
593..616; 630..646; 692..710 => 0.02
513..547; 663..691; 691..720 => 0.02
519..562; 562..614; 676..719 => 0.06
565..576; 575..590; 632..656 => 0.02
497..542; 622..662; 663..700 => 0.03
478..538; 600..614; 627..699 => 0.06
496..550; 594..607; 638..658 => 0.06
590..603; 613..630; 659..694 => 0.04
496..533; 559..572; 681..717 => 0.07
